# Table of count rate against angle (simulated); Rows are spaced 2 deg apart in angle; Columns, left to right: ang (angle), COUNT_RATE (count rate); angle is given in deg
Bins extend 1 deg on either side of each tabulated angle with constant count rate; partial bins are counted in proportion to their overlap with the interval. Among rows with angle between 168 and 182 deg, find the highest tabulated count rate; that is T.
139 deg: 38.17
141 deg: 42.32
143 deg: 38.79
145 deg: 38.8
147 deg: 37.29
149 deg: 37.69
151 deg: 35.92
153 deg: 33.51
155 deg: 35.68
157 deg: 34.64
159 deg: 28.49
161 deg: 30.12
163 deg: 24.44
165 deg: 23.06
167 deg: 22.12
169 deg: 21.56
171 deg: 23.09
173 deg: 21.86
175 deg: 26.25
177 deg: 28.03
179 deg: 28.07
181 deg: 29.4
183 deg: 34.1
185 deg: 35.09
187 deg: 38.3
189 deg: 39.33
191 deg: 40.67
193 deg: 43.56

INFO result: 29.4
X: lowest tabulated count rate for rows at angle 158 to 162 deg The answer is 28.49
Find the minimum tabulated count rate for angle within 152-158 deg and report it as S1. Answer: 33.51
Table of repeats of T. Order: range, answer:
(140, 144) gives 42.32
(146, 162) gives 37.69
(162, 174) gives 24.44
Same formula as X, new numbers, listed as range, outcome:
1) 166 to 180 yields 21.56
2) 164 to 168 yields 22.12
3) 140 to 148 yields 37.29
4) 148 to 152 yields 35.92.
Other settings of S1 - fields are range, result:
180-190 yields 29.4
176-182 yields 28.03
